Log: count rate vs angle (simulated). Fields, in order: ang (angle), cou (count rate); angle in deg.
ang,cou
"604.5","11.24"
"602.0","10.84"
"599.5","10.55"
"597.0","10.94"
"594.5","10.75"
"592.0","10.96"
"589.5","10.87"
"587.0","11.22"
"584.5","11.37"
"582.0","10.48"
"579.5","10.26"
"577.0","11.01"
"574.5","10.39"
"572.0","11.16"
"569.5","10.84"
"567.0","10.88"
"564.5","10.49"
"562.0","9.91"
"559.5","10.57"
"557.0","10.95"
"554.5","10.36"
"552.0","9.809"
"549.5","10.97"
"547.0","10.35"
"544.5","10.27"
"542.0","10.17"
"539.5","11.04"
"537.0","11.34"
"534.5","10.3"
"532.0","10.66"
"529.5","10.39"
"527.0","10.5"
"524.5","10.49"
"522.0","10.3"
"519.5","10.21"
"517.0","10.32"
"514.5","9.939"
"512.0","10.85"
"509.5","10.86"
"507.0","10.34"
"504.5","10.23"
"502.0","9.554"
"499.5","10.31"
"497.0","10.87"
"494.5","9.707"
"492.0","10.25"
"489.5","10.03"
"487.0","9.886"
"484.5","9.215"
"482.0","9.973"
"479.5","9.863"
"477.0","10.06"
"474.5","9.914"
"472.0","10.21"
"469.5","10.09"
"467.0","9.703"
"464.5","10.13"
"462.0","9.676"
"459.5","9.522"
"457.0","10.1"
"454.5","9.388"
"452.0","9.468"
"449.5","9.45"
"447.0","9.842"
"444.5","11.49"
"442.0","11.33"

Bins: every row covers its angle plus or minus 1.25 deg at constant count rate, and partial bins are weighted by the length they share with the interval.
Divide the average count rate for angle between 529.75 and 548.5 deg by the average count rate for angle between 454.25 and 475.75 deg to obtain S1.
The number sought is 1.07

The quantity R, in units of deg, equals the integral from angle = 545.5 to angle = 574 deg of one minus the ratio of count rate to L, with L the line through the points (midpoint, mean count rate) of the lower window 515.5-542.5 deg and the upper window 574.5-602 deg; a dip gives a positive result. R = 0.3 deg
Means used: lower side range 10.5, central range 10.6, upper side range 10.8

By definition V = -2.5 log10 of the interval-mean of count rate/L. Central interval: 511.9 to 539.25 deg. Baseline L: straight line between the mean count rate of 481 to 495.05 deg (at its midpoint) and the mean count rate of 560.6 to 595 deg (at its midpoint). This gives -0.03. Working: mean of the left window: 9.85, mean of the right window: 10.8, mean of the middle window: 10.5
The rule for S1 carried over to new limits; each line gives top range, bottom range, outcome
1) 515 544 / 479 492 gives 1.07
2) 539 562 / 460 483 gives 1.05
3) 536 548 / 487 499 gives 1.04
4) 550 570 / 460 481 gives 1.05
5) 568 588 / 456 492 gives 1.10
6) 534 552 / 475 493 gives 1.07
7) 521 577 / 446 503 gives 1.07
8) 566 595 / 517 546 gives 1.03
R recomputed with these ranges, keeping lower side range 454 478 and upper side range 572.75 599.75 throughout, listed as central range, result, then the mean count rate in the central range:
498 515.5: -0.18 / 10.3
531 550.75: -0.32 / 10.6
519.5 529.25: -0.05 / 10.4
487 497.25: -0.02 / 10.1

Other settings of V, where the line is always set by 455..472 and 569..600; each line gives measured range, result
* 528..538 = -0.02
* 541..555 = 0.02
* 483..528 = 0.00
